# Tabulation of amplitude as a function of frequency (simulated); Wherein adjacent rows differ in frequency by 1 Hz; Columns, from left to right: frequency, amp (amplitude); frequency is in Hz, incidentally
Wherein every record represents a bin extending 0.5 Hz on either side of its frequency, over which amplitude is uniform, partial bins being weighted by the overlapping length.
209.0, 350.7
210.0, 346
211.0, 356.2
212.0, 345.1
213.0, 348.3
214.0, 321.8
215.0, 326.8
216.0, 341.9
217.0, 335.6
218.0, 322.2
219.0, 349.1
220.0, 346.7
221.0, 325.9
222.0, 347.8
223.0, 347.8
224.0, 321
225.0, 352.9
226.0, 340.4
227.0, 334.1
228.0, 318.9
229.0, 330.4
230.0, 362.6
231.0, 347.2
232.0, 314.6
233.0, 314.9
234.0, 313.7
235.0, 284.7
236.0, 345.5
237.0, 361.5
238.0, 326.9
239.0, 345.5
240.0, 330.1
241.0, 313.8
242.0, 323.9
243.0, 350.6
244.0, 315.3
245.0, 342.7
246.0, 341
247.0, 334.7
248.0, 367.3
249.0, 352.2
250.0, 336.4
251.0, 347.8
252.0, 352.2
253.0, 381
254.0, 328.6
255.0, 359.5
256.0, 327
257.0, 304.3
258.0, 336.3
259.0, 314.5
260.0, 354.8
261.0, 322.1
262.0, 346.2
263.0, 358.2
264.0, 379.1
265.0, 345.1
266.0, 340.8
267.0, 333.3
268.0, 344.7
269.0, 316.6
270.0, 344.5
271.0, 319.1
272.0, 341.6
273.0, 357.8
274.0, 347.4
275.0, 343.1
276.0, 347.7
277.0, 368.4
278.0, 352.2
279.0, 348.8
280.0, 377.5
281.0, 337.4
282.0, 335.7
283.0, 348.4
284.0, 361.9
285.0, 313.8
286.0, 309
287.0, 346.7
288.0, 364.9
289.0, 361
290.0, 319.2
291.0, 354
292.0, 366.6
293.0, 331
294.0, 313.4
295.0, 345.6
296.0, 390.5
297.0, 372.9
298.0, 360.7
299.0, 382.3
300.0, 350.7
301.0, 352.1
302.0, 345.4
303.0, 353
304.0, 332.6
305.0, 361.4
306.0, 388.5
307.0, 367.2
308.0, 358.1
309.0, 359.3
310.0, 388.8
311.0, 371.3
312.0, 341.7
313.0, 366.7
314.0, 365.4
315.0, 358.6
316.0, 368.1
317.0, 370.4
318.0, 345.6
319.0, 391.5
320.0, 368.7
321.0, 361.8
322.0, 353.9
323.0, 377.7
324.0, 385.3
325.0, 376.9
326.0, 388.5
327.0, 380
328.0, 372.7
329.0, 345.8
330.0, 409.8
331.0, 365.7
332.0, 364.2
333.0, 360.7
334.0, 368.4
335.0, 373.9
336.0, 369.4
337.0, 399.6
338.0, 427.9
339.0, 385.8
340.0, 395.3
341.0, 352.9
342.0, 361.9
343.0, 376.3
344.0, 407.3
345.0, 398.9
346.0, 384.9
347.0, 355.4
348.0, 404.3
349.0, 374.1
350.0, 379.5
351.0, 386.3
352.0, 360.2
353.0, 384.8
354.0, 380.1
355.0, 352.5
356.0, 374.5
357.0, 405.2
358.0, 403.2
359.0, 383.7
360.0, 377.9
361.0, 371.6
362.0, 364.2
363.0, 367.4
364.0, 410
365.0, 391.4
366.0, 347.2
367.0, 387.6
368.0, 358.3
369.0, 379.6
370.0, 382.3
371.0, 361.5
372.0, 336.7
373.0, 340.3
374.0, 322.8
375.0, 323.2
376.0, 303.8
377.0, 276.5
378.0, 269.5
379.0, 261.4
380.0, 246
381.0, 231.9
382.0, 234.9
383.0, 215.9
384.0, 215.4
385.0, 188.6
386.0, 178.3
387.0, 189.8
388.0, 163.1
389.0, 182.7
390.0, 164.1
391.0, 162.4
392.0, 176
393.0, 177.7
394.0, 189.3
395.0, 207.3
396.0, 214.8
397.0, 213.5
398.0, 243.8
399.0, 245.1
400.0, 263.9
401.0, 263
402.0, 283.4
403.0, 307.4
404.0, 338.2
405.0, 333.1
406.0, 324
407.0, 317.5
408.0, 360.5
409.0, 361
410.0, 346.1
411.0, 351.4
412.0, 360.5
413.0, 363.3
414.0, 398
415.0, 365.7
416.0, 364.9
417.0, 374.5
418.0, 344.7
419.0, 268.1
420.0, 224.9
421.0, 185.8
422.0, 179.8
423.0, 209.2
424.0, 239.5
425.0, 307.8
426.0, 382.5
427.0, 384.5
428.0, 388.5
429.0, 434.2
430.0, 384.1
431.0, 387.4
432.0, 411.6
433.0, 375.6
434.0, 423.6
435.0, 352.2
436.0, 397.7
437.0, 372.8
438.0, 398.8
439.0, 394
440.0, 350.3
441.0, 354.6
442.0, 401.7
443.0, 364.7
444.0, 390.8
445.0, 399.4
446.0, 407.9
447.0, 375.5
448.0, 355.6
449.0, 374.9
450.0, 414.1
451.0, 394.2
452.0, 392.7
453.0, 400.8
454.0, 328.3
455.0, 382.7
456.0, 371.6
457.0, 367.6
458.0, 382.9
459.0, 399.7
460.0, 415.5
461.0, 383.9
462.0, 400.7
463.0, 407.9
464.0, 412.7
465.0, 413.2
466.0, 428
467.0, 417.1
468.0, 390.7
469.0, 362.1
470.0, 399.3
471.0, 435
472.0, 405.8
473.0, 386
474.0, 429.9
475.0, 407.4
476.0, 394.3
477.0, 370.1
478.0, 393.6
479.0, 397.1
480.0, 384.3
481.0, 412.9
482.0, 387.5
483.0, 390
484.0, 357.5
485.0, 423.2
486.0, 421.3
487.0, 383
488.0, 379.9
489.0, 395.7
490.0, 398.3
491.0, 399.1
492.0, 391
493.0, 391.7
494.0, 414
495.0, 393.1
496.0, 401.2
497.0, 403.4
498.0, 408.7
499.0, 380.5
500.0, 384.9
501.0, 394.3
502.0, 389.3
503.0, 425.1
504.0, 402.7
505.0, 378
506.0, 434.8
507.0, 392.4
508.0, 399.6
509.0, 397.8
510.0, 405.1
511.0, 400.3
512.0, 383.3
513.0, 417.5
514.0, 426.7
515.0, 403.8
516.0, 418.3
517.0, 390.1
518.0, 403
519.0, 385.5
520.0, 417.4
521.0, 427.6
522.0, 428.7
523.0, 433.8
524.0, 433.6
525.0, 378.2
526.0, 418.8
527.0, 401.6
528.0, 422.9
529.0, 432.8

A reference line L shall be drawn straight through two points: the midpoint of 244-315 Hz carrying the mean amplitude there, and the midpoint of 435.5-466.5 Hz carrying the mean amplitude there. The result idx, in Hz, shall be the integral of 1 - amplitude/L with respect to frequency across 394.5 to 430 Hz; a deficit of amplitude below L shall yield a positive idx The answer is 6.7 Hz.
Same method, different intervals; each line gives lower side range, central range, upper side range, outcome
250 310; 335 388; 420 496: 3.0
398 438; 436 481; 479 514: -3.1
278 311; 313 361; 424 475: -1.9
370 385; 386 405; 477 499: 4.9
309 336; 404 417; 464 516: 1.1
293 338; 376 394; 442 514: 8.0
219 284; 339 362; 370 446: -4.6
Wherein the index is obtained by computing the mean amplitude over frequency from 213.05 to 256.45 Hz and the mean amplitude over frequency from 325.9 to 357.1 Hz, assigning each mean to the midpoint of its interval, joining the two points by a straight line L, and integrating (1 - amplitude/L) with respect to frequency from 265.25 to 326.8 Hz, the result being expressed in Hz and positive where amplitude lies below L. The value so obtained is 1.07 Hz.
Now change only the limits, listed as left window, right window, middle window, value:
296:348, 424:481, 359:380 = 1.8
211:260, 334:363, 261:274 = 0.2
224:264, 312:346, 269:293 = 0.6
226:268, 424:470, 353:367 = -0.6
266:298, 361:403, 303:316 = -1.5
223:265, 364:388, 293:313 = -2.6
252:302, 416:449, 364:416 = 9.7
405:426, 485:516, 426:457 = -4.1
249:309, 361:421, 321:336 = -2.3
